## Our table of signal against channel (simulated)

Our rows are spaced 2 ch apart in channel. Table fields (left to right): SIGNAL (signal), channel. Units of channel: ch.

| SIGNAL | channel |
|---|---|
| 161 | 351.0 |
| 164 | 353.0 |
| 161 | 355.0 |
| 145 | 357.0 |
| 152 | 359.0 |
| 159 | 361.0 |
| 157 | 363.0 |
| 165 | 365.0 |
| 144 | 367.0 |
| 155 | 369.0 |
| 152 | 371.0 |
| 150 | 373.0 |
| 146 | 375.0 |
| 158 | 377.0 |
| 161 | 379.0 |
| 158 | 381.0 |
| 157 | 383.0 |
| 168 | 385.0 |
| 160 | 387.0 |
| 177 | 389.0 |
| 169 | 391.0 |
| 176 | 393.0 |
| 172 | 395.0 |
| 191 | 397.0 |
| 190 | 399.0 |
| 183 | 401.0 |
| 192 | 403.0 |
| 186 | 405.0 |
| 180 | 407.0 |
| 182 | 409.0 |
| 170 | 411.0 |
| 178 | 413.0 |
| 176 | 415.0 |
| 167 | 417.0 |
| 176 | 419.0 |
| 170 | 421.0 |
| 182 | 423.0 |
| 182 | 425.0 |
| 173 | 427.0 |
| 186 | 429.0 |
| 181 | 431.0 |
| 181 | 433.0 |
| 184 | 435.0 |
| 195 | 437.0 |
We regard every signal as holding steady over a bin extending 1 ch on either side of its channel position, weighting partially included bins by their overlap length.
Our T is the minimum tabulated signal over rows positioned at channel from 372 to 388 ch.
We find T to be 146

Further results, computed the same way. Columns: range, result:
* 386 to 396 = 160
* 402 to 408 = 180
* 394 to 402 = 172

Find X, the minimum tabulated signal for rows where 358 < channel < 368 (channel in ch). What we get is 144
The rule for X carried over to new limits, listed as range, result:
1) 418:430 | 170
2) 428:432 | 181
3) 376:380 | 158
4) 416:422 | 167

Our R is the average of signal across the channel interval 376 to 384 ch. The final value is 158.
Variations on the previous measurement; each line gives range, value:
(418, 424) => 176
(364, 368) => 154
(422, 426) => 182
